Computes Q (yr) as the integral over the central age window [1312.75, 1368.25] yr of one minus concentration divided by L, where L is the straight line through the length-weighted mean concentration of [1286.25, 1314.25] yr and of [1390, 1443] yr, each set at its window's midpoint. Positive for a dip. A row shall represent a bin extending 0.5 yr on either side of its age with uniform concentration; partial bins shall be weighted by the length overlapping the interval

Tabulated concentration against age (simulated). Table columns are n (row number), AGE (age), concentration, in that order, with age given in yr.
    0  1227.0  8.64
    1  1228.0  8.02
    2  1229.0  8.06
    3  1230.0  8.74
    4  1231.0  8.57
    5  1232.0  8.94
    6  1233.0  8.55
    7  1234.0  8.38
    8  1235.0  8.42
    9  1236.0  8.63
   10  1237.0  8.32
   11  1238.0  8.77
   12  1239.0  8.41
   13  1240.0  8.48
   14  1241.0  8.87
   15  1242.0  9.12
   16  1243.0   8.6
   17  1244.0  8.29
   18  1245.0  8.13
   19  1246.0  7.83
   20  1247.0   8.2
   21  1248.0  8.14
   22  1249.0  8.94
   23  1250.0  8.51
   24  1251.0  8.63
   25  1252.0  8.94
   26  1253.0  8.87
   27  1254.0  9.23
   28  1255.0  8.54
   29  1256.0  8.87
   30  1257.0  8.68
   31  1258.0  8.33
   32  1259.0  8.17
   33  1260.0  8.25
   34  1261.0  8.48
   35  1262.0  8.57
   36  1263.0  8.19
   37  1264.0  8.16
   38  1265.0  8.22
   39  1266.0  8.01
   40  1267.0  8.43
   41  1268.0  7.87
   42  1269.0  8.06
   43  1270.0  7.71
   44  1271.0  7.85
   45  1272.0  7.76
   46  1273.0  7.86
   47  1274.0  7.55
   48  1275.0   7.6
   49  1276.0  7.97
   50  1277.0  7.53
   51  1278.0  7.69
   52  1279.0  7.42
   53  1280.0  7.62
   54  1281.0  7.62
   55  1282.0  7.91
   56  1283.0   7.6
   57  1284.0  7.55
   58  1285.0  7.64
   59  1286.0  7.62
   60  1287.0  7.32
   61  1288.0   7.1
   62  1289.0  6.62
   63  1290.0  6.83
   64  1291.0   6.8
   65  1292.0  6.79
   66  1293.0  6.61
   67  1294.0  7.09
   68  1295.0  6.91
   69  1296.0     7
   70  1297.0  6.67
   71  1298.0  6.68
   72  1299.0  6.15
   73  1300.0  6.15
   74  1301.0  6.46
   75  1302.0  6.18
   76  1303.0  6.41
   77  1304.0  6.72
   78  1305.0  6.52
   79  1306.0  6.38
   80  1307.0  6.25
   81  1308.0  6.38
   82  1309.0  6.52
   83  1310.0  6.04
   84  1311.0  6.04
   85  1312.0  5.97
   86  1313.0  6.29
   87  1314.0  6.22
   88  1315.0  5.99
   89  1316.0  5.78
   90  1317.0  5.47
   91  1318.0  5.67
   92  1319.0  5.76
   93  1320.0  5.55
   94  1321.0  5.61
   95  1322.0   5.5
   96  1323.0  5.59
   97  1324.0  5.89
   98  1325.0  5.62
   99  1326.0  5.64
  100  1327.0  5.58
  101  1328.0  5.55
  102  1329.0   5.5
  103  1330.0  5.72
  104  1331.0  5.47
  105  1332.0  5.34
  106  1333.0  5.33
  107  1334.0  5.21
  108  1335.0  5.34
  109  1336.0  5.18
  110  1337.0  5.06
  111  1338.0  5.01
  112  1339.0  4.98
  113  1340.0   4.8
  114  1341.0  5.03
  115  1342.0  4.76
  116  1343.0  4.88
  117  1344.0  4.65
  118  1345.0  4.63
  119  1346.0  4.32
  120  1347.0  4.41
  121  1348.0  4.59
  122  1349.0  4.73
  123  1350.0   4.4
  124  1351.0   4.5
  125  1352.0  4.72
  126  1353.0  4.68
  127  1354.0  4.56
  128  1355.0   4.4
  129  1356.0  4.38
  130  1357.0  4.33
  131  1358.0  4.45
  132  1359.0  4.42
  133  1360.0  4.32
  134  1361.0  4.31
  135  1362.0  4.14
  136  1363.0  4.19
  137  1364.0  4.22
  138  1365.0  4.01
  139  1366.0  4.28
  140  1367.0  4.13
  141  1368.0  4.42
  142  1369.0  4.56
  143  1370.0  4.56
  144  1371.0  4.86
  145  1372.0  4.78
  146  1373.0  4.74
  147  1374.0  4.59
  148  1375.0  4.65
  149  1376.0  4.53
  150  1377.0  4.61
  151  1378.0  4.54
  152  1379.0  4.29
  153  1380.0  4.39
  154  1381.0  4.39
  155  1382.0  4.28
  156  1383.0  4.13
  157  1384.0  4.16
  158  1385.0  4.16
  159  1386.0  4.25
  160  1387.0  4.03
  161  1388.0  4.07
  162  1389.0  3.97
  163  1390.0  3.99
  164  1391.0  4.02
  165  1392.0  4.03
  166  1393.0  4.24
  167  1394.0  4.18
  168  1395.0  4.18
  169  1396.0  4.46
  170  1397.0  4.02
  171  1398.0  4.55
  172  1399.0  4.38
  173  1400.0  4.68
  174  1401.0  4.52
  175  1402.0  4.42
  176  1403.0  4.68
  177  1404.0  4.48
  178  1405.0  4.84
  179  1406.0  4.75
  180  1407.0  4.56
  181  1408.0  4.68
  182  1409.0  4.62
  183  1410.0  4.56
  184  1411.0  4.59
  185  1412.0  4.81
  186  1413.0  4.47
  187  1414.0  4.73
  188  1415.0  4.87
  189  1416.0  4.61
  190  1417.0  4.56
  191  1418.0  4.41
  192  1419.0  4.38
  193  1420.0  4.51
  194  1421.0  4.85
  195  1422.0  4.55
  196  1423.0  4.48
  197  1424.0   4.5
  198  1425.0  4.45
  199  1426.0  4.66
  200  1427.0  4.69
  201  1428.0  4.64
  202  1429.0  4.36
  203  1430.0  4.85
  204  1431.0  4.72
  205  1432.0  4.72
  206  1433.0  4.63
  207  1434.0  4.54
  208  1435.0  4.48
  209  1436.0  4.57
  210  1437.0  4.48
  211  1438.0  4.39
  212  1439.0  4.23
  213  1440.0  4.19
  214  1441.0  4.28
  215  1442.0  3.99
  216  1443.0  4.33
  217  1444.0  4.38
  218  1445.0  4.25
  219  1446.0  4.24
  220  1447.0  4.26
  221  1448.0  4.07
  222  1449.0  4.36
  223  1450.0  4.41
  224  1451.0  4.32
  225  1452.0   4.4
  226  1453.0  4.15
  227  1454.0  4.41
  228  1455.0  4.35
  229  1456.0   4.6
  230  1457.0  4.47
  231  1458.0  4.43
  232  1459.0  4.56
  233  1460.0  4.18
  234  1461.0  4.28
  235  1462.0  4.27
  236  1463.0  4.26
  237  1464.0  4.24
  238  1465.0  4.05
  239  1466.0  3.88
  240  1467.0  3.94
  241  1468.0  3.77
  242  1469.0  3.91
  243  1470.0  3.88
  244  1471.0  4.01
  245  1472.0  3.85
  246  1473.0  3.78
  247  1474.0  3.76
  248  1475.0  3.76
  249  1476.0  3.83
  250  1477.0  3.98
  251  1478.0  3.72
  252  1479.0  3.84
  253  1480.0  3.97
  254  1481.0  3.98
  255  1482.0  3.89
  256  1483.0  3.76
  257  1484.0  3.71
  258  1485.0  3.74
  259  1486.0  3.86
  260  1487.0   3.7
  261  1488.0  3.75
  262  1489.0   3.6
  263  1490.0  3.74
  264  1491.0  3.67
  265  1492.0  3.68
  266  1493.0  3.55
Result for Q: 8.2 yr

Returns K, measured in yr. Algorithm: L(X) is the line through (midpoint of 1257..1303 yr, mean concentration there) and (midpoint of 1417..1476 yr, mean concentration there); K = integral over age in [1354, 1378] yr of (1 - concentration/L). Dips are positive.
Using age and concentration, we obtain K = 5.8 yr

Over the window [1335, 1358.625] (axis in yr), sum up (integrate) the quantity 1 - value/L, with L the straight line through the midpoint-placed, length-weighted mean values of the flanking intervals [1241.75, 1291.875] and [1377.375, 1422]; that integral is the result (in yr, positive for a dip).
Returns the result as 4.7 yr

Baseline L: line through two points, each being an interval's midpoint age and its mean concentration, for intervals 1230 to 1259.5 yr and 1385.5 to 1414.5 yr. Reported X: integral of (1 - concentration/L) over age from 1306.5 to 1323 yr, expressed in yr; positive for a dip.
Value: 1.9 yr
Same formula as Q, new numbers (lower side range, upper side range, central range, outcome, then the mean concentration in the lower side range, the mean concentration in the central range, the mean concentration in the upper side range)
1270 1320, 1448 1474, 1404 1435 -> 1.4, 6.82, 4.62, 4.18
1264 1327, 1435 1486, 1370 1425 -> 7.3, 6.81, 4.46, 4.13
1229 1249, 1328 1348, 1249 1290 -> -3.2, 8.49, 8.01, 5.03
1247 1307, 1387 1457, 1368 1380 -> 2.0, 7.62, 4.59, 4.44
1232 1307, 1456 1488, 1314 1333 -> 3.2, 7.79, 5.63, 3.98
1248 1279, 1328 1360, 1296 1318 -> 0.5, 8.23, 6.25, 4.83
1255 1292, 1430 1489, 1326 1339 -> 2.5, 7.81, 5.35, 4.15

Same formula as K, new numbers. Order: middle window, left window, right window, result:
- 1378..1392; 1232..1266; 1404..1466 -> 3.5 yr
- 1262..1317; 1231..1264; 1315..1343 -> -1.2 yr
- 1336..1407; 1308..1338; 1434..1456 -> 9.3 yr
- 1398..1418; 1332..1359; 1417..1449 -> -0.3 yr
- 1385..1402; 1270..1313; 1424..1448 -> 3.1 yr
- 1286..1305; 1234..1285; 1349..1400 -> 0.8 yr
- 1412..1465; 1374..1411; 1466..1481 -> -4.6 yr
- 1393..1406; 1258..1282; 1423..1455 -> 1.9 yr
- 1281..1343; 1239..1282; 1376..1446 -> 7.5 yr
